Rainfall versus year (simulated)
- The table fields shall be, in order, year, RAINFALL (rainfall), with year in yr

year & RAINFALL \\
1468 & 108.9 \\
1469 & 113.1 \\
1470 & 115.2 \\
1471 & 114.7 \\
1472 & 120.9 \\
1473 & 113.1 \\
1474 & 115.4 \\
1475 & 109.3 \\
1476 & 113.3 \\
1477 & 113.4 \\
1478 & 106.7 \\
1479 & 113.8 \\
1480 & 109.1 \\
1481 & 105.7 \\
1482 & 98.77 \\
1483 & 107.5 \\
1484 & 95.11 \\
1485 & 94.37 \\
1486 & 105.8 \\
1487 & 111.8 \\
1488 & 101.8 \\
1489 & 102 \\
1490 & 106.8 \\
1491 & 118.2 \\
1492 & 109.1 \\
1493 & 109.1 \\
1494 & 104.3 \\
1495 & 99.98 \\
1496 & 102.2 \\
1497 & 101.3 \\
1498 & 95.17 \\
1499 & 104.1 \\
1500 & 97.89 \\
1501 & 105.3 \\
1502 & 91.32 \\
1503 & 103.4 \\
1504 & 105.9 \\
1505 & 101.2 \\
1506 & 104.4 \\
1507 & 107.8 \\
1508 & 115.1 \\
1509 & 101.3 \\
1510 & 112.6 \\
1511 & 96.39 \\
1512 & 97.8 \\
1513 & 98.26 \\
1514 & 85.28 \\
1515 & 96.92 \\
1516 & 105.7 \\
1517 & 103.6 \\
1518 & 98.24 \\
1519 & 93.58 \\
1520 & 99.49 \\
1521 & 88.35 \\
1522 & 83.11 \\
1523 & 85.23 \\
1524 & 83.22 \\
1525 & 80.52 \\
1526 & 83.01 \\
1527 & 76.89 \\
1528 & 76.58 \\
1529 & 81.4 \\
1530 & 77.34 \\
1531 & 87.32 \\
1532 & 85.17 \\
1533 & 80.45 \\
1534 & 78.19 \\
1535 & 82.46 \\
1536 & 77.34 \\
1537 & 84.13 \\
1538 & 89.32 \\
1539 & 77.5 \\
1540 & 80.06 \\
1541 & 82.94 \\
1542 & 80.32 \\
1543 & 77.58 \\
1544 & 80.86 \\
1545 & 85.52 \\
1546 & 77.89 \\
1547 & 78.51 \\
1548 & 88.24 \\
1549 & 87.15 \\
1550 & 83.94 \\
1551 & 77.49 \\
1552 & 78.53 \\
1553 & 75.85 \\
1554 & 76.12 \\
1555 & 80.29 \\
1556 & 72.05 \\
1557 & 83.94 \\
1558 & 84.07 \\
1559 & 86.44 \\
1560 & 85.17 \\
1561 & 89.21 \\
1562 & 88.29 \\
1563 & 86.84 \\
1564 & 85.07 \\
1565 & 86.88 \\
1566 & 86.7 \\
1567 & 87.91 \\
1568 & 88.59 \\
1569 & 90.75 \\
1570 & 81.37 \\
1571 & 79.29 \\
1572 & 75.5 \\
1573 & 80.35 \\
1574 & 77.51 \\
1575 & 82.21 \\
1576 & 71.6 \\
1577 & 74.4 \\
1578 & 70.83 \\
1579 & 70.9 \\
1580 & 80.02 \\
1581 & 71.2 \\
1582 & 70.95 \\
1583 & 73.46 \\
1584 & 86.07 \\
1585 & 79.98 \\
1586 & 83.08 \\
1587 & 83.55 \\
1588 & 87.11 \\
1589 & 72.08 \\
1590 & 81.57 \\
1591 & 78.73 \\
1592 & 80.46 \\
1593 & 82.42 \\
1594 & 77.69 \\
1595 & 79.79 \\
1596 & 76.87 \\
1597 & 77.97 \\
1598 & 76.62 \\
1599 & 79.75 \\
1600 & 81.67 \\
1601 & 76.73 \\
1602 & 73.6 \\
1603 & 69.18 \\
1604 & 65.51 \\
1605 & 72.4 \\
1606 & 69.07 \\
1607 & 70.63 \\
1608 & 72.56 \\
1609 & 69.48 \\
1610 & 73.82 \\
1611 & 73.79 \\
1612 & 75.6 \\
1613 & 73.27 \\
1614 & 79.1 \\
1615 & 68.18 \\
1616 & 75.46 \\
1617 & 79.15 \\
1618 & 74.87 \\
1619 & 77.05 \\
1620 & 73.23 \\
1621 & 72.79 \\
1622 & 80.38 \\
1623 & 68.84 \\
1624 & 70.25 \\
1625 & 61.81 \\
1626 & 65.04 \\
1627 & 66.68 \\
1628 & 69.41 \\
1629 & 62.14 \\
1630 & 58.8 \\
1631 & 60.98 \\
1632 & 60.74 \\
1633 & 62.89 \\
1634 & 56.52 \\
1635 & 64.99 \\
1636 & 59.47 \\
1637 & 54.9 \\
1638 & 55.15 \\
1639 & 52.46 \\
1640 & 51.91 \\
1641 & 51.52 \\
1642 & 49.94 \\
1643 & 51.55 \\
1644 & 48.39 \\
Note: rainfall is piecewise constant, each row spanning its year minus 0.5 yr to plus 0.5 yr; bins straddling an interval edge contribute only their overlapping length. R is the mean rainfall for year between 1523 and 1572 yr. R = 82.3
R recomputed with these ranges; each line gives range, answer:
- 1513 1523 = 94.6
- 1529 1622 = 79.1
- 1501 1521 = 101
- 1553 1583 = 80.6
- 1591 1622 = 75.1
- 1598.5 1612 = 73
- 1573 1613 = 76.2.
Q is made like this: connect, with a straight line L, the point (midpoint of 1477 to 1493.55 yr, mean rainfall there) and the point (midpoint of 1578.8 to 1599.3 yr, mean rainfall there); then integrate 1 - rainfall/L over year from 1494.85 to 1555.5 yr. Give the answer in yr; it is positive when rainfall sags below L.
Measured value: 3.9 yr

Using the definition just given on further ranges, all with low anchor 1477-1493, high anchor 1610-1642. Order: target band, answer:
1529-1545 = 1.7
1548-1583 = 1.1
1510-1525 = 0.4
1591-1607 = -0.4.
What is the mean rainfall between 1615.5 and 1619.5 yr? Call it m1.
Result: 76.6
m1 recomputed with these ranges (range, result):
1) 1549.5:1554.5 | 78.4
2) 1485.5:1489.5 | 105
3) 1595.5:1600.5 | 78.6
